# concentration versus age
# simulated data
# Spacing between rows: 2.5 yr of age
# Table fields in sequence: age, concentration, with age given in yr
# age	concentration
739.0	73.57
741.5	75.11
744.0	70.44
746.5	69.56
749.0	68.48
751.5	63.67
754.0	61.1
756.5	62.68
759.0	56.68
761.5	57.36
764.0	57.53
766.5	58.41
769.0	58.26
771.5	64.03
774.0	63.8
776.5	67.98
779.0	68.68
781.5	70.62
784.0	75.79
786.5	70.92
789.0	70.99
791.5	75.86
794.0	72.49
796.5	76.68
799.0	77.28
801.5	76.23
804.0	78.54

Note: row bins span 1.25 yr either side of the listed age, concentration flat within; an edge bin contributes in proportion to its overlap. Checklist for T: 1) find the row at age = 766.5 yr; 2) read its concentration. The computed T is 58.41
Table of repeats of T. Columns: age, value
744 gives 70.44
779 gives 68.68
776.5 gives 67.98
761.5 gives 57.36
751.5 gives 63.67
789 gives 70.99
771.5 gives 64.03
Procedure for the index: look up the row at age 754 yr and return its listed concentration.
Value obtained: 61.1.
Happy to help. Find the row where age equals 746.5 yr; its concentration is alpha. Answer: 69.56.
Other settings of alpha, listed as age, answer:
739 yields 73.57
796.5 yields 76.68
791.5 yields 75.86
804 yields 78.54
